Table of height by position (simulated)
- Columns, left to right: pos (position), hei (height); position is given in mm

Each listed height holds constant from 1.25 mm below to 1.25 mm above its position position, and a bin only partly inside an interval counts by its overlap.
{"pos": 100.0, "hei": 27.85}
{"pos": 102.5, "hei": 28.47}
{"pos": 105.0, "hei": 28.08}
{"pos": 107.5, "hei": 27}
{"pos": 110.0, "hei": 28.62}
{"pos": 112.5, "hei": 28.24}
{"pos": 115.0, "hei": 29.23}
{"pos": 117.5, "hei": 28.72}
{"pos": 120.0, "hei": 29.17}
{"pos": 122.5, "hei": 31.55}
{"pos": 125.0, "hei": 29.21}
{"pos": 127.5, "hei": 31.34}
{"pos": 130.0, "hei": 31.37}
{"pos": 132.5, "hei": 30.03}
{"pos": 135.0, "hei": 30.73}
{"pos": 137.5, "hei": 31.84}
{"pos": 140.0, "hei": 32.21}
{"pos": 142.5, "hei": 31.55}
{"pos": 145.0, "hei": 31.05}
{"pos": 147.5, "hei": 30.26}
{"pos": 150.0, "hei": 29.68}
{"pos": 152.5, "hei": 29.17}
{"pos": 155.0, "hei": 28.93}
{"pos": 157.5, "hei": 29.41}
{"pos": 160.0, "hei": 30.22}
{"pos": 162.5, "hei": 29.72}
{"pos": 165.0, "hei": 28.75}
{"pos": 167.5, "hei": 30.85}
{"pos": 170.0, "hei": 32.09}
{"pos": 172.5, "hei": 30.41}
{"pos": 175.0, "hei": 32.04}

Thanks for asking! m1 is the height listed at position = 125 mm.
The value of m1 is 29.21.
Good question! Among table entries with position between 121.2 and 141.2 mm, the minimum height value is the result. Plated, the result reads 29.21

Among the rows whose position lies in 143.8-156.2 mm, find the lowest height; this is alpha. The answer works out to 28.93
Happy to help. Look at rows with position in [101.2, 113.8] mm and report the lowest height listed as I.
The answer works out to 27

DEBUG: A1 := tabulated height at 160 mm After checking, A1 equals 30.22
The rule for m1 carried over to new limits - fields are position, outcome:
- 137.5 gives 31.84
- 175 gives 32.04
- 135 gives 30.73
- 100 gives 27.85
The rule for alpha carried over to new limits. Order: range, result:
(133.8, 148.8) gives 30.26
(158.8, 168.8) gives 28.75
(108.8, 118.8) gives 28.24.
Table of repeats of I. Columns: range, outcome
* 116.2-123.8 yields 28.72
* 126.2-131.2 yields 31.34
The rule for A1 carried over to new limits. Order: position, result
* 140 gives 32.21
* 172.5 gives 30.41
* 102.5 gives 28.47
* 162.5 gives 29.72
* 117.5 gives 28.72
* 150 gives 29.68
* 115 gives 29.23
